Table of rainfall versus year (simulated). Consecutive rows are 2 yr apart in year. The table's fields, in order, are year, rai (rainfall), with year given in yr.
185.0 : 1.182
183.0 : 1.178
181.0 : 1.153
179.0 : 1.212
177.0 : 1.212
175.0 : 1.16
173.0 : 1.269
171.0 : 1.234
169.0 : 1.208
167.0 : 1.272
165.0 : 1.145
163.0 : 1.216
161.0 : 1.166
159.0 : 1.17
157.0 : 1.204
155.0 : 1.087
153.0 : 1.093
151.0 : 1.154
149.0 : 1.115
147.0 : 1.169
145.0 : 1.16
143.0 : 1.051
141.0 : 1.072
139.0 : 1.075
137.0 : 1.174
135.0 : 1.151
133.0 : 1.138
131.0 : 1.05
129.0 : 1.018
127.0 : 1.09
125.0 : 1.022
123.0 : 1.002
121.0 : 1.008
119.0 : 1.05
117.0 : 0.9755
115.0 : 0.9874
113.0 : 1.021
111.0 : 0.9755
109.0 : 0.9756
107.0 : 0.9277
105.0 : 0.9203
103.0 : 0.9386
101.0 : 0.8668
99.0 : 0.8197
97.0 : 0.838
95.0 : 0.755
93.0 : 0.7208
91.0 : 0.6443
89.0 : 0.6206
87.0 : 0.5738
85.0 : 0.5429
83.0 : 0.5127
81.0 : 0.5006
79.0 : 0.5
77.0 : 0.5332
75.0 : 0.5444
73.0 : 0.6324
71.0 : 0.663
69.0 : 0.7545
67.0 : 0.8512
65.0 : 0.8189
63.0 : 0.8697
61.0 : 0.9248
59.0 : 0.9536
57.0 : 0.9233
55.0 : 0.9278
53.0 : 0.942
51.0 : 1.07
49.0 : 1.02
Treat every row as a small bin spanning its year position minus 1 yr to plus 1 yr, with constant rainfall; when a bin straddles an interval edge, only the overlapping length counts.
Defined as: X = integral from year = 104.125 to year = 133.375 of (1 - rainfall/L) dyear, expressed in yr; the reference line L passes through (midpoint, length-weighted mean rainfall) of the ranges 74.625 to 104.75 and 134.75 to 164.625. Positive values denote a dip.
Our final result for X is -3.7 yr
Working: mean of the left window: 0.67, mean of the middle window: 1.01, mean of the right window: 1.14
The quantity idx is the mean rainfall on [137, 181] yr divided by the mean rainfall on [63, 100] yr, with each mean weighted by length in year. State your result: 1.76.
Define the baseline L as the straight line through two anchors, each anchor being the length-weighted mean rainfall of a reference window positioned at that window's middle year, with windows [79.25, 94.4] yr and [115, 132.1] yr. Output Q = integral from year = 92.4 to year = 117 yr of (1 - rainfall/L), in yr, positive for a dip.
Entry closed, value -3.1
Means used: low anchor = 0.588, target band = 0.902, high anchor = 1.03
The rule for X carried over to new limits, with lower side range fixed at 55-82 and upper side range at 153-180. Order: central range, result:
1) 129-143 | -0.7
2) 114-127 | -0.5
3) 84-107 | 2.9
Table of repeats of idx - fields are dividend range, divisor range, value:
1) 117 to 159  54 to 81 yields 1.45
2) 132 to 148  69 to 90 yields 1.97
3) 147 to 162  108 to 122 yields 1.14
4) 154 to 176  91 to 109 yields 1.41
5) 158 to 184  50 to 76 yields 1.43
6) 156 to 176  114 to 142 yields 1.14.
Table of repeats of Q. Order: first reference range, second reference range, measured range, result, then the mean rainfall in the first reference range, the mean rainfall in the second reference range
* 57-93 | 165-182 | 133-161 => -1.7 yr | 0.681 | 1.21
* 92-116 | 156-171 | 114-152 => -1.2 yr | 0.896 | 1.2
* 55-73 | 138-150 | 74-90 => 6.4 yr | 0.838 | 1.11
